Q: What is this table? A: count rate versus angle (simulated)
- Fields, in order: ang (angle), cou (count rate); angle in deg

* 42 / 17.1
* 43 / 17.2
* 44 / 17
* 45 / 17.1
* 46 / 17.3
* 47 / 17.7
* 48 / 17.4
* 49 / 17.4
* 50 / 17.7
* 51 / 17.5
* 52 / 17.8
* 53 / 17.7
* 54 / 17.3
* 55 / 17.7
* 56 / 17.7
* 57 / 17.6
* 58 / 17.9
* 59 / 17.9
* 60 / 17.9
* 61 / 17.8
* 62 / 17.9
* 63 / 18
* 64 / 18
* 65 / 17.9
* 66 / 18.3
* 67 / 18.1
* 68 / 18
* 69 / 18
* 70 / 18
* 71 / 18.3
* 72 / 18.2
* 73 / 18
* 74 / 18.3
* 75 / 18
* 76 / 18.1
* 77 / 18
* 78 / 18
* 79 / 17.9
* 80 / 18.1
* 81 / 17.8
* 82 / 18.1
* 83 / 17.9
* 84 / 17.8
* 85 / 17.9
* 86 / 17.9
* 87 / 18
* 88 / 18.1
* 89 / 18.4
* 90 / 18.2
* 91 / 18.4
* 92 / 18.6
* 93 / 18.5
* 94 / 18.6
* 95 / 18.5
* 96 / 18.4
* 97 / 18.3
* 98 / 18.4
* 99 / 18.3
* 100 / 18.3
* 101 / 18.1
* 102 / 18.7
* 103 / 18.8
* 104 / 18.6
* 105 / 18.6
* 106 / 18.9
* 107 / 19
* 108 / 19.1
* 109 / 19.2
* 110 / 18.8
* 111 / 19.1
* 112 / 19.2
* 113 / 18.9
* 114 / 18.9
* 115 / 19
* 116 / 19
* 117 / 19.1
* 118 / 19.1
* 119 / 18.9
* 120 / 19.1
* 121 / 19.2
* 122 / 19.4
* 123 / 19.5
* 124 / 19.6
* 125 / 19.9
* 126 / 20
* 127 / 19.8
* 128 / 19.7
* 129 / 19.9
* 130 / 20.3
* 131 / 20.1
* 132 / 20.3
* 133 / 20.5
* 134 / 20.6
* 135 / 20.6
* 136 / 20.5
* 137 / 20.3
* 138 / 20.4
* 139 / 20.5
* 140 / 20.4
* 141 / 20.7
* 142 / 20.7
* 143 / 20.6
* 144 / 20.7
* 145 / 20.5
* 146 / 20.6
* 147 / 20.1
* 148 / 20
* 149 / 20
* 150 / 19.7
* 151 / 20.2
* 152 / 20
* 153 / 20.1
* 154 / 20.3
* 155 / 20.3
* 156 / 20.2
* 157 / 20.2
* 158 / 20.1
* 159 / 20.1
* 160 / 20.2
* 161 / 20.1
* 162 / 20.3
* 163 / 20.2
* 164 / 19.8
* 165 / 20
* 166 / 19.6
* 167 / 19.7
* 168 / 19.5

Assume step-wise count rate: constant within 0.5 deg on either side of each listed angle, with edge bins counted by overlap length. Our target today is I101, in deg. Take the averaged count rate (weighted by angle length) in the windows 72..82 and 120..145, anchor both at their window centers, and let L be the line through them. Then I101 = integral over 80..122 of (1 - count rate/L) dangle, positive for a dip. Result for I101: 0.8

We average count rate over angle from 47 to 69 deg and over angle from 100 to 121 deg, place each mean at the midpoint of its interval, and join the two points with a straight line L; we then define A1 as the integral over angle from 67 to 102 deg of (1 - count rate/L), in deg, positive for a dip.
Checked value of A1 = 0.35 deg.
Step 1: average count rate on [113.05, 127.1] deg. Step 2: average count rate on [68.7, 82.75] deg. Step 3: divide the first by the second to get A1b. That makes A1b 1.1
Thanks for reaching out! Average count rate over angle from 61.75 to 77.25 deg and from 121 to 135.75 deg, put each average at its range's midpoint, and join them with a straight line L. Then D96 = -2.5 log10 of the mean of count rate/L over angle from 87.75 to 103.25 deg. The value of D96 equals 0.03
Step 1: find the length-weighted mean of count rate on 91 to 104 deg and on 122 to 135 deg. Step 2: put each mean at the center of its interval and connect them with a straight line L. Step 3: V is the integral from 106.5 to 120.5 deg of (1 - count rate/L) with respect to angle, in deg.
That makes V 0.17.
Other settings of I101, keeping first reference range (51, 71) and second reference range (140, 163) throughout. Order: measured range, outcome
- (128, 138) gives -0.3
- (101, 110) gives 0.1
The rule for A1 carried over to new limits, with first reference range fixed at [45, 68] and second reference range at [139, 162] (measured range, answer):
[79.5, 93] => 0.3 deg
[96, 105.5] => 0.2 deg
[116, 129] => 0.1 deg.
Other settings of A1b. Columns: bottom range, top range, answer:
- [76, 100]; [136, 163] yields 1.12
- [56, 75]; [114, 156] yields 1.11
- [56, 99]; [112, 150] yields 1.10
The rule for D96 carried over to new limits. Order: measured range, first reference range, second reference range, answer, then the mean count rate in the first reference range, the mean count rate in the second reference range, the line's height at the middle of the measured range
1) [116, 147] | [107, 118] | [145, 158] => -0.02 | 19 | 20.2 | 19.6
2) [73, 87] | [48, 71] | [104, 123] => 0.02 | 17.8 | 19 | 18.3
